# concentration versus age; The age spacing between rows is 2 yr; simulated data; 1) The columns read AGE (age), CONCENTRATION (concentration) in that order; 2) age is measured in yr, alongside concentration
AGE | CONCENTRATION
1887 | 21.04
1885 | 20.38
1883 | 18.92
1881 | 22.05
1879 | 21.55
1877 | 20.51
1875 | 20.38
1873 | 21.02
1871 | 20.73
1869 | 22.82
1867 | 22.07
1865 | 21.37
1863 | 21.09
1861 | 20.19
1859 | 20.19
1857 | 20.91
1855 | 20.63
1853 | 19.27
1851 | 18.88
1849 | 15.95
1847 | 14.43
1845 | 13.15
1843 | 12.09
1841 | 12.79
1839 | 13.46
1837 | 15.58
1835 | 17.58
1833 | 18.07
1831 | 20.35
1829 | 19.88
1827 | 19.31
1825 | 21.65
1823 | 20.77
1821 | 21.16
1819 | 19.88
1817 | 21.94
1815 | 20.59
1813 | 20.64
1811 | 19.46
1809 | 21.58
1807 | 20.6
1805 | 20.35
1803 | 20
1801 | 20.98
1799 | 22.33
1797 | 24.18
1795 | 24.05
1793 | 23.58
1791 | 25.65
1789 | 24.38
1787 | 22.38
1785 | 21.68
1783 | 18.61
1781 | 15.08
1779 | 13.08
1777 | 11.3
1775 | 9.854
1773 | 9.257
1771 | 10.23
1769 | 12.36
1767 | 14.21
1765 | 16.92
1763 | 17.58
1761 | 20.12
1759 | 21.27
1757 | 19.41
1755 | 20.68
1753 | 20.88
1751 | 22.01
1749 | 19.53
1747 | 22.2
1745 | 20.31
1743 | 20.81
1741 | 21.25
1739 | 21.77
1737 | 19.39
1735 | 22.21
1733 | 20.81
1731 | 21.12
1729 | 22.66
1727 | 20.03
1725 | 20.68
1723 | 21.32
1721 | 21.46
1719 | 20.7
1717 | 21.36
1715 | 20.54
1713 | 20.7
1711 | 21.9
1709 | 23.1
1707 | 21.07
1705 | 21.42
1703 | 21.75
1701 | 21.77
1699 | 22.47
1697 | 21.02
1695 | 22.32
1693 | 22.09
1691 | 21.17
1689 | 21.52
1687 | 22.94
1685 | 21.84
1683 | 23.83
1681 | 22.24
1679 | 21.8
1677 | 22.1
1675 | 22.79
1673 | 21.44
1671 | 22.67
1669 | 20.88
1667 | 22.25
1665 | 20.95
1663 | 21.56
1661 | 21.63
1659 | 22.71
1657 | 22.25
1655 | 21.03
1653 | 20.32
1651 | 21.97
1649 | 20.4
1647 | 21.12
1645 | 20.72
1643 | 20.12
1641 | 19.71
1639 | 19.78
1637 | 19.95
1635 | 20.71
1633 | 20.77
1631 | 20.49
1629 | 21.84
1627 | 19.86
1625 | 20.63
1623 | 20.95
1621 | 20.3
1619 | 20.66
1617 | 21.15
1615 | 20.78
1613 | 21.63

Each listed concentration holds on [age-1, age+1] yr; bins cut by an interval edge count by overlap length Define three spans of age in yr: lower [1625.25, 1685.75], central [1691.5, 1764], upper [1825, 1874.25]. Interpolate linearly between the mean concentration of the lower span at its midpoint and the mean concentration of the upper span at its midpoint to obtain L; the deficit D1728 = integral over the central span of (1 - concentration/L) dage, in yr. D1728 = -3.0 yr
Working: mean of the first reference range 21.3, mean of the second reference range 18.5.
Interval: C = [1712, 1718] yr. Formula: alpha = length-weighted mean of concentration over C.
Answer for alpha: 20.9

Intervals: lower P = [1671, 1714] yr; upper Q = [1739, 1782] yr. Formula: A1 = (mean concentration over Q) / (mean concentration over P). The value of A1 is 0.8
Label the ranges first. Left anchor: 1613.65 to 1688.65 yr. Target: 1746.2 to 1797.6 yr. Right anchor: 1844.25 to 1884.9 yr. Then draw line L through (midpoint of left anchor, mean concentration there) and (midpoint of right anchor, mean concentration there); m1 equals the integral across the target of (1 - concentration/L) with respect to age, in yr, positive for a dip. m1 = 5.15 yr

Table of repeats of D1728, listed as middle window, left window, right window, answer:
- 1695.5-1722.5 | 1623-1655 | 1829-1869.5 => -2.41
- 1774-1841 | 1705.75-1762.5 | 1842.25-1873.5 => 0.90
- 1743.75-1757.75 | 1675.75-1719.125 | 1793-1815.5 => 0.58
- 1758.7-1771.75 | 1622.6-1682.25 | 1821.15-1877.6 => 2.56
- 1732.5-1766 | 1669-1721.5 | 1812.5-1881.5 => 0.78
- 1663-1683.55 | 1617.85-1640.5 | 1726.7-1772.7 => -2.00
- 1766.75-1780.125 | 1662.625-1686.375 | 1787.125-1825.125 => 6.43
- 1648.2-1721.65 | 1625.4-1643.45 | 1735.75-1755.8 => -3.99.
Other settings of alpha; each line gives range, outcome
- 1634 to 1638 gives 20.3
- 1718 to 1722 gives 21.1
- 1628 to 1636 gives 21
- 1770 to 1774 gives 9.74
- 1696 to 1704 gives 21.8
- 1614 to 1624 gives 20.8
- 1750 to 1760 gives 20.9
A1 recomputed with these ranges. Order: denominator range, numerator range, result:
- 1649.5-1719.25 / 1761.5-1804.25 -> 0.83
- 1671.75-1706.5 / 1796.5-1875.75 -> 0.88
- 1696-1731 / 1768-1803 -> 0.85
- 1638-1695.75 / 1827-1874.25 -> 0.85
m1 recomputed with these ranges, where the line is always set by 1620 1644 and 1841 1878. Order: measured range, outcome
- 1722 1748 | -1.7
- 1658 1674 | -1.2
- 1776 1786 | 1.8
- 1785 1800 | -3.2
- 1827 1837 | 0.3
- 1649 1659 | -0.6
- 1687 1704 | -1.5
